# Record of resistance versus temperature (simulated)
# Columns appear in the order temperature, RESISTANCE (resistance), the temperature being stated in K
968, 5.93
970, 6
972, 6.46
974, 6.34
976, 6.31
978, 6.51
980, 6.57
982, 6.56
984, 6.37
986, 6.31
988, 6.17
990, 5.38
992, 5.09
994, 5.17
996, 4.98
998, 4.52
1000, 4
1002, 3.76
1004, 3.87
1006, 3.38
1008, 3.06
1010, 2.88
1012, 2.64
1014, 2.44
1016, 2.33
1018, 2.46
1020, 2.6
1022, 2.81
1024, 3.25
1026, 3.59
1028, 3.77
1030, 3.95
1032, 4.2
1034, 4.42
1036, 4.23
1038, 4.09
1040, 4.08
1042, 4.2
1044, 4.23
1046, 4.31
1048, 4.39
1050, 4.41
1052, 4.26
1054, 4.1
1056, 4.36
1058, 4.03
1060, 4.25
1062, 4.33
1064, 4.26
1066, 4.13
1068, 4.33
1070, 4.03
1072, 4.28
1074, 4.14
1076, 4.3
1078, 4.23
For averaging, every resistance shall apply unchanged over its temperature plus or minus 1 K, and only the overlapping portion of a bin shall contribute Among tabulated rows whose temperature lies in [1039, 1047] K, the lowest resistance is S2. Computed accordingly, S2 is 4.08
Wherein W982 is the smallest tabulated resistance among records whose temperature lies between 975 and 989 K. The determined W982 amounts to 6.17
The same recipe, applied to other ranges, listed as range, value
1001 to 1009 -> 3.06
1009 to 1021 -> 2.33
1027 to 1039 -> 3.77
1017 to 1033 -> 2.46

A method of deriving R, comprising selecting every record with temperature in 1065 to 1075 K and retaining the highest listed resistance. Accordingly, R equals 4.33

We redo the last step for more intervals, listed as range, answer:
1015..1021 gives 2.6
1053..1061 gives 4.36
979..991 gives 6.57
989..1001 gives 5.38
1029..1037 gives 4.42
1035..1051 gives 4.41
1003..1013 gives 3.87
